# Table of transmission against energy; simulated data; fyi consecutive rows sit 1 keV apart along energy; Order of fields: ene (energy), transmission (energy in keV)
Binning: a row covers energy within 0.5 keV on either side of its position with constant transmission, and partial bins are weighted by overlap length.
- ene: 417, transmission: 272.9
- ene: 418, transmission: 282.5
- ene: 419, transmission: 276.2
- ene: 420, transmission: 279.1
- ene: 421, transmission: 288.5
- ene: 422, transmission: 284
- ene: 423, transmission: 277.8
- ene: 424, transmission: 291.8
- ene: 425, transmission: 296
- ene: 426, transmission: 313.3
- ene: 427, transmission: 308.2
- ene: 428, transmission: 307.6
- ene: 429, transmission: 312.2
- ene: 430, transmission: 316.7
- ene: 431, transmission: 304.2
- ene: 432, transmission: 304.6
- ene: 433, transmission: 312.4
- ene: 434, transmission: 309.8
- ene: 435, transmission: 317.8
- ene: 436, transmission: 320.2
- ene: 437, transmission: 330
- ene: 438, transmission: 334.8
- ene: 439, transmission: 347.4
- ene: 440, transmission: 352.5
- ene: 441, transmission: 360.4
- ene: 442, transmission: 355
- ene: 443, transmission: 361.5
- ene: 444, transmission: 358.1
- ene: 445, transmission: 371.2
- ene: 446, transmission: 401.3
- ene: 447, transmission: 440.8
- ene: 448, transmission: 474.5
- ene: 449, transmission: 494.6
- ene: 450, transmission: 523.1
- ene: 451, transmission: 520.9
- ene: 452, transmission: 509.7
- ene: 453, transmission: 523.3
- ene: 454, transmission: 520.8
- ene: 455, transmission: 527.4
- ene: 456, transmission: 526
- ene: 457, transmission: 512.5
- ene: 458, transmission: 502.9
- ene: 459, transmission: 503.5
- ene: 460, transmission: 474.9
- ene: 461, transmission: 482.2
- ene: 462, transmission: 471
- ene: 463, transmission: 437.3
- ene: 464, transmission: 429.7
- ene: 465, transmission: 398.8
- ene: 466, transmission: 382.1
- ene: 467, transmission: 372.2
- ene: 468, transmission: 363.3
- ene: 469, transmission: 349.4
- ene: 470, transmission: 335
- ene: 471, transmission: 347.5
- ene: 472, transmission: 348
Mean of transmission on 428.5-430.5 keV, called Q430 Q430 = 314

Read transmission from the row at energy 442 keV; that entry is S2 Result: 355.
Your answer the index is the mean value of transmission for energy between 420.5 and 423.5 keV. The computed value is 283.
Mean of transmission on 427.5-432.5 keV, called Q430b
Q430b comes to 309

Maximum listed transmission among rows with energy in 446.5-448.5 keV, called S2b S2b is 474.5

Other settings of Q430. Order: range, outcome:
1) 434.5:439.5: 330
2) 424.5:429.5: 307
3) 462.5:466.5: 412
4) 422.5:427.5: 297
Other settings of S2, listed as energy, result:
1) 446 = 401.3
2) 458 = 502.9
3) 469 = 349.4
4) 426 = 313.3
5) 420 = 279.1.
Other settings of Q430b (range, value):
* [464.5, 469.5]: 373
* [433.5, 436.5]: 316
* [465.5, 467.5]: 377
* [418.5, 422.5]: 282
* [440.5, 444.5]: 359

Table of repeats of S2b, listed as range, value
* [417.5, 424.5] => 291.8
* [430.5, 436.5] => 320.2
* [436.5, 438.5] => 334.8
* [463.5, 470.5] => 429.7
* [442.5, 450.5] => 523.1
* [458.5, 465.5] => 503.5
